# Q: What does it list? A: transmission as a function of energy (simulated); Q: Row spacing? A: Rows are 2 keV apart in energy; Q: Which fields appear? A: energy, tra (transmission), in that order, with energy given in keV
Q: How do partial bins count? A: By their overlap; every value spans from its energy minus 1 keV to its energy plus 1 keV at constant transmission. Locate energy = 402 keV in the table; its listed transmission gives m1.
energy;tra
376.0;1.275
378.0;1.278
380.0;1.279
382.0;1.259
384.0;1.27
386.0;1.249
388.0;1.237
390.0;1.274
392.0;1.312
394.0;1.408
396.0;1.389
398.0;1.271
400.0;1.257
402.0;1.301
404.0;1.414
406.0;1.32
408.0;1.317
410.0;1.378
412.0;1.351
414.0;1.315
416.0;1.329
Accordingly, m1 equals 1.301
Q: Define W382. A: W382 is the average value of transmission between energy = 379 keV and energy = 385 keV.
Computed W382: 1.27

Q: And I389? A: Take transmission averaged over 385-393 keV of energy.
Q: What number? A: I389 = 1.27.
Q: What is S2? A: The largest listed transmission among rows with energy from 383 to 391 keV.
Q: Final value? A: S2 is 1.274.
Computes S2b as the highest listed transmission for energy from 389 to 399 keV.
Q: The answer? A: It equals 1.408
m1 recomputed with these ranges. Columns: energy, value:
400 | 1.257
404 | 1.414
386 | 1.249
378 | 1.278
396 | 1.389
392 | 1.312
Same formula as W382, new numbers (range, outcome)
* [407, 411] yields 1.35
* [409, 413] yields 1.36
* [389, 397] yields 1.35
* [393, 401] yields 1.33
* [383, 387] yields 1.26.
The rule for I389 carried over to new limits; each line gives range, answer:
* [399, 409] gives 1.32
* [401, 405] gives 1.36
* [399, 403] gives 1.28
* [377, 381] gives 1.28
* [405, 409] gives 1.32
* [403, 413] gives 1.36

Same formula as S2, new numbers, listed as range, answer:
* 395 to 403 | 1.389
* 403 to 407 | 1.414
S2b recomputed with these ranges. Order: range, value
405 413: 1.378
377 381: 1.279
